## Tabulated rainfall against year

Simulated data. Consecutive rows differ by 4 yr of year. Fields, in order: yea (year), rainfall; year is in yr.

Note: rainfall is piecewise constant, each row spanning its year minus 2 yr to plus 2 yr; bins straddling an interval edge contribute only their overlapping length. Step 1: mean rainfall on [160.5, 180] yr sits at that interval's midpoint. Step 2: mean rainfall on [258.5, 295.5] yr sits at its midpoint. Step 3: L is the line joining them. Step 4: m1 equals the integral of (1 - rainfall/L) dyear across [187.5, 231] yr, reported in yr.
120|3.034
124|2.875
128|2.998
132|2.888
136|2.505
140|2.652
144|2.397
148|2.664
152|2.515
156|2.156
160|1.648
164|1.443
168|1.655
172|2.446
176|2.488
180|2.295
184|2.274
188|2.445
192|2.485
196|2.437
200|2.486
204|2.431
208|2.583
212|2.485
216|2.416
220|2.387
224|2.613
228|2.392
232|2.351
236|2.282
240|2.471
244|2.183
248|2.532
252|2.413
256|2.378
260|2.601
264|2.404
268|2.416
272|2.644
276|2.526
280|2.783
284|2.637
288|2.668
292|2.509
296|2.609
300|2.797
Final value -5.0 yr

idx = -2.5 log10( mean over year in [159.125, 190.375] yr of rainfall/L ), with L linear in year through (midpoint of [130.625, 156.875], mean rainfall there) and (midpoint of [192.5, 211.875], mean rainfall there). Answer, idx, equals 0.19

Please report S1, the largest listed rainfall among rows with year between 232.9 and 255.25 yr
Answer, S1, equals 2.532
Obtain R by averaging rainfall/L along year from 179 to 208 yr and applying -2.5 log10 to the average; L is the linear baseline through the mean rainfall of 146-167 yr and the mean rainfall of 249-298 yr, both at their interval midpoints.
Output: -0.10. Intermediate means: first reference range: 2.06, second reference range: 2.55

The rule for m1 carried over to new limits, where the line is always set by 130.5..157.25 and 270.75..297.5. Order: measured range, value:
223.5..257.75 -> 2.7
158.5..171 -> 4.4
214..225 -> 0.5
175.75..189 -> 1.1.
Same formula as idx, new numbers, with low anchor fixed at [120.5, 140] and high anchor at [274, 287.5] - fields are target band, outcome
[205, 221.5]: 0.11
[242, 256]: 0.13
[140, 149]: 0.10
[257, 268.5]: 0.08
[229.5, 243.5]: 0.15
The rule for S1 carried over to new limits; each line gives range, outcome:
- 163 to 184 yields 2.488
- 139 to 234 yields 2.664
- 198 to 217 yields 2.583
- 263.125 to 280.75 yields 2.783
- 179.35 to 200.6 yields 2.486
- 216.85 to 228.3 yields 2.613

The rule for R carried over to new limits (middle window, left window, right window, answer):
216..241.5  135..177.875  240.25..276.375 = -0.01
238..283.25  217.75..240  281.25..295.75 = 0.01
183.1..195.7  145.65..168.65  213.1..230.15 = -0.08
